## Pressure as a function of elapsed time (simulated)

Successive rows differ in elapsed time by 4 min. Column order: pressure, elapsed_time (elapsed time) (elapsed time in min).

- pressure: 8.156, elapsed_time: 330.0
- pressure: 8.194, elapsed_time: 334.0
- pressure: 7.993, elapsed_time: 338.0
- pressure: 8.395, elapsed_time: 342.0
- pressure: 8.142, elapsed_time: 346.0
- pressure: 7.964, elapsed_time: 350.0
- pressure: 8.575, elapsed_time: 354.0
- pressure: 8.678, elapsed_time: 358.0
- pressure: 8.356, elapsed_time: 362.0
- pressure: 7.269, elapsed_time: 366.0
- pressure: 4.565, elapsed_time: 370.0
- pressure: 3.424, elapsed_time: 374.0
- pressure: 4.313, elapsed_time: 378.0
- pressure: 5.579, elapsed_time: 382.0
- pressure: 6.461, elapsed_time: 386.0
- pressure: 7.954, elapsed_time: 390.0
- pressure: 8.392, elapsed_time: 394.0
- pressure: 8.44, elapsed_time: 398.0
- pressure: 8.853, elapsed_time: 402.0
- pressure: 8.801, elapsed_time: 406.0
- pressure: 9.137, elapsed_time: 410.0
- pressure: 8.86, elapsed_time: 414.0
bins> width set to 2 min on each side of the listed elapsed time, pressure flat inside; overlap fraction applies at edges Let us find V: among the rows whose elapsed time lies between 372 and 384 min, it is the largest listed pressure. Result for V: 5.579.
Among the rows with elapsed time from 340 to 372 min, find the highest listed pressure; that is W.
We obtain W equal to 8.678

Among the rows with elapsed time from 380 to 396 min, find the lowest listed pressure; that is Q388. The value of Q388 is 5.579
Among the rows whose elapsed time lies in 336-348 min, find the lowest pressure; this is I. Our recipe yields 7.993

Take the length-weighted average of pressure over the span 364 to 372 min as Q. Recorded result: 5.92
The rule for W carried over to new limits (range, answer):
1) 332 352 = 8.395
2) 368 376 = 4.565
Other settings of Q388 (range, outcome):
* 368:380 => 3.424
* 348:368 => 7.269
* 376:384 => 4.313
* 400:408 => 8.801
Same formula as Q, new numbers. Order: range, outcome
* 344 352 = 8.05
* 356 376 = 6.46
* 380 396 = 7.1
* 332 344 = 8.19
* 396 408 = 8.7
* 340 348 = 8.27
